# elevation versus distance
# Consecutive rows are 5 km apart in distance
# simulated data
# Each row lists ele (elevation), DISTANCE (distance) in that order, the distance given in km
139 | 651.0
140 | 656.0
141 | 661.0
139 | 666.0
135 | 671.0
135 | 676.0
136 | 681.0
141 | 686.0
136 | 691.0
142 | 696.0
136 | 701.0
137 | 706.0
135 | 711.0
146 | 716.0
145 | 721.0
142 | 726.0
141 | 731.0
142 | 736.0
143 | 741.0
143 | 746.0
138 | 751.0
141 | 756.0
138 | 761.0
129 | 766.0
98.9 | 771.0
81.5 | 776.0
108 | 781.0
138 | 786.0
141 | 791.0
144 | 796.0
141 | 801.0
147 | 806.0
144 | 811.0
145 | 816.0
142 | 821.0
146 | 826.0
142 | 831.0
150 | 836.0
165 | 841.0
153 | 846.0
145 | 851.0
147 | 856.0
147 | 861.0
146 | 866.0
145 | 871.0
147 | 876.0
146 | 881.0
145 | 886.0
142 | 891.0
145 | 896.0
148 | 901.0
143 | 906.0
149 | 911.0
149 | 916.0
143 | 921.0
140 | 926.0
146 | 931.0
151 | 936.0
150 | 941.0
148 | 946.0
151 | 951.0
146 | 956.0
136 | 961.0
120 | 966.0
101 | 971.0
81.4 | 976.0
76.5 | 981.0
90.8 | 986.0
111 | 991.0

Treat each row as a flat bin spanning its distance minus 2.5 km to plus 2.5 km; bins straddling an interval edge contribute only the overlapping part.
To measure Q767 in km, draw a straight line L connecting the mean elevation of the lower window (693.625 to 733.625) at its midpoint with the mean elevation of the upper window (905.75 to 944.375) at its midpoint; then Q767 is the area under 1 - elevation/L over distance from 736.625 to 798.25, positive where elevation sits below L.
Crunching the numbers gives 5.7 km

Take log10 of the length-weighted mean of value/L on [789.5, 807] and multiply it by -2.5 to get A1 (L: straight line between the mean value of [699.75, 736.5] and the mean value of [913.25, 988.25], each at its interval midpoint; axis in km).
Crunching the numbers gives -0.05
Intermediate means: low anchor 141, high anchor 129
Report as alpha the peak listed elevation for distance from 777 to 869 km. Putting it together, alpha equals 165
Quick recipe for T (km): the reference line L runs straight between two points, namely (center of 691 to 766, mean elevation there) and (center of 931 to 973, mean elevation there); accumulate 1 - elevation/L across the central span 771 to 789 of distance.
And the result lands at 4.0 km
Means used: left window 140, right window 139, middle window 109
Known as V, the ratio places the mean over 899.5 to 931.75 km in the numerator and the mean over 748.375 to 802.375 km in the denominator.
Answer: 1.15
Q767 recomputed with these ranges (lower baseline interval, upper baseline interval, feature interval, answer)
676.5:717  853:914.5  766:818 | 4.9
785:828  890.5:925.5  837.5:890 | -1.4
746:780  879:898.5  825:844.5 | -2.4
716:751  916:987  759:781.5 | 4.7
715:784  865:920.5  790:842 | -3.0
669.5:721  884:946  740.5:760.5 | -0.1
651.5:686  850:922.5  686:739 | -0.3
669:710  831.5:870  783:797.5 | 0.5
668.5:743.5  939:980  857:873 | -1.8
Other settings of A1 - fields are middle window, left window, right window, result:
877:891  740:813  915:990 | -0.13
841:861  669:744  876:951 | -0.04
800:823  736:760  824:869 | 0.02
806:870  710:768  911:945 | -0.03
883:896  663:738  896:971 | -0.01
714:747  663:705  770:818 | -0.07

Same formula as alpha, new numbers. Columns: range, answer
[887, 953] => 151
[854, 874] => 147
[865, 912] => 149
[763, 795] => 141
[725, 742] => 143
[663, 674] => 139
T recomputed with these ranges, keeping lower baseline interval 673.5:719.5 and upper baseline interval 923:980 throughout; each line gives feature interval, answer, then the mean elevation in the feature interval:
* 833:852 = -2.6 km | 154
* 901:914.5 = -1.3 km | 147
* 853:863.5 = -1.0 km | 147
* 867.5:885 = -1.5 km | 146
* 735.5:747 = -0.5 km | 143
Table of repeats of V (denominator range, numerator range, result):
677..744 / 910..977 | 0.98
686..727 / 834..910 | 1.06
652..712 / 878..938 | 1.06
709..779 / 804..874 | 1.11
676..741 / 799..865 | 1.05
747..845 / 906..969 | 1.06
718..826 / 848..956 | 1.08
